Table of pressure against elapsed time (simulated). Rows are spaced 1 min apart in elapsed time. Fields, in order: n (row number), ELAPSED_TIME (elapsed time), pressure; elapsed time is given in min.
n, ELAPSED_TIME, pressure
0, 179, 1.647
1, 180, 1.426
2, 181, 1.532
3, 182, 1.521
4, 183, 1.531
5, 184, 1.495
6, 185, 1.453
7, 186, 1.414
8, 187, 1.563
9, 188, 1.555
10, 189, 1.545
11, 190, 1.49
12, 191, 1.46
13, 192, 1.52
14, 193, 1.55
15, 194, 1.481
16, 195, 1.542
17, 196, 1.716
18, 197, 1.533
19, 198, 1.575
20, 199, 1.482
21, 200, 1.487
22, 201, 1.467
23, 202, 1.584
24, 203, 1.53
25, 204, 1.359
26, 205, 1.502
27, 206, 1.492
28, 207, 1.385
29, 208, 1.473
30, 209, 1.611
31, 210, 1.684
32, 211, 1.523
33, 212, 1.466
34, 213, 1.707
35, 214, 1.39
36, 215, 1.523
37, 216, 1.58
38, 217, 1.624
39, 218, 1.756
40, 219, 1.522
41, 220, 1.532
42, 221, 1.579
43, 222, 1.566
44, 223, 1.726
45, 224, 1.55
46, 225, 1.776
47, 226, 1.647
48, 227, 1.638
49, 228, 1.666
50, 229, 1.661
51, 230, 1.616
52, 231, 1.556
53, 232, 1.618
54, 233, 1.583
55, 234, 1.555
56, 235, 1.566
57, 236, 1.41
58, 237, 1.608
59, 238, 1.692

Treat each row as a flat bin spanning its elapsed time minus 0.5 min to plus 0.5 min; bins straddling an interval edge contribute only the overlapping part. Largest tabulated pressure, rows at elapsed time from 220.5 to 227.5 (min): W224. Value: 1.776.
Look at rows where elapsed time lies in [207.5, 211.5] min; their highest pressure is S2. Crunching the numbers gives 1.684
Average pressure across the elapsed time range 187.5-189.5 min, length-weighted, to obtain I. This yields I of 1.55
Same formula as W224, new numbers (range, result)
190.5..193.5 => 1.55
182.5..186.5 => 1.531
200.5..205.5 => 1.584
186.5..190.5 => 1.563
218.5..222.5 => 1.579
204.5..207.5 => 1.502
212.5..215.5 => 1.707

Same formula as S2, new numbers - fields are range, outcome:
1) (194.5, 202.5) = 1.716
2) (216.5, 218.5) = 1.756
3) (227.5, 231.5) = 1.666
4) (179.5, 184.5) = 1.532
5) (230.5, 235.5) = 1.618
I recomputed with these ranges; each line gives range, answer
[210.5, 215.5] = 1.52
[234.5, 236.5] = 1.49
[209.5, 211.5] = 1.6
